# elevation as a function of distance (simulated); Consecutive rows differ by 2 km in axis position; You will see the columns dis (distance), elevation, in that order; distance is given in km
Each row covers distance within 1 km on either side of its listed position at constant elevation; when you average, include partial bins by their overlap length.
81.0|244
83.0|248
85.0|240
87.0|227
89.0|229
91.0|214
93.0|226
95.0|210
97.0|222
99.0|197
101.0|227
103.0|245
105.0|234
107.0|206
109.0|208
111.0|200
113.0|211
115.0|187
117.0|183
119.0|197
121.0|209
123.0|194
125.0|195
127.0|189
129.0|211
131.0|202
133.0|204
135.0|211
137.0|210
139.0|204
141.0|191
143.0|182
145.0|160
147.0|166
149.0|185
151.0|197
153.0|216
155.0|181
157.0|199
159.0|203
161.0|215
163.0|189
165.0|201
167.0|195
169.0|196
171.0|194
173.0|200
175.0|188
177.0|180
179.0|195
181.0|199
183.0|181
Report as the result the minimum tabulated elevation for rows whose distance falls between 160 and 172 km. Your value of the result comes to 189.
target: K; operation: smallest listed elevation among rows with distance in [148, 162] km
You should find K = 181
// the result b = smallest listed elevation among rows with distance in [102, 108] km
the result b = 206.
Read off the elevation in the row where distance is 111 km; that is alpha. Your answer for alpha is 200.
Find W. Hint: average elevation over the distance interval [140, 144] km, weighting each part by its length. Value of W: 186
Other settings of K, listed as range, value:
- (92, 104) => 197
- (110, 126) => 183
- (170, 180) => 180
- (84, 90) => 227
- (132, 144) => 182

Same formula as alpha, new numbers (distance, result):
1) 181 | 199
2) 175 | 188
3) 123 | 194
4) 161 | 215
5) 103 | 245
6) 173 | 200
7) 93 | 226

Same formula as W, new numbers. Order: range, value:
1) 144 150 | 170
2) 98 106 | 226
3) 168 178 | 192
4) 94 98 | 216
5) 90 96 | 217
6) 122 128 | 193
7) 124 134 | 200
